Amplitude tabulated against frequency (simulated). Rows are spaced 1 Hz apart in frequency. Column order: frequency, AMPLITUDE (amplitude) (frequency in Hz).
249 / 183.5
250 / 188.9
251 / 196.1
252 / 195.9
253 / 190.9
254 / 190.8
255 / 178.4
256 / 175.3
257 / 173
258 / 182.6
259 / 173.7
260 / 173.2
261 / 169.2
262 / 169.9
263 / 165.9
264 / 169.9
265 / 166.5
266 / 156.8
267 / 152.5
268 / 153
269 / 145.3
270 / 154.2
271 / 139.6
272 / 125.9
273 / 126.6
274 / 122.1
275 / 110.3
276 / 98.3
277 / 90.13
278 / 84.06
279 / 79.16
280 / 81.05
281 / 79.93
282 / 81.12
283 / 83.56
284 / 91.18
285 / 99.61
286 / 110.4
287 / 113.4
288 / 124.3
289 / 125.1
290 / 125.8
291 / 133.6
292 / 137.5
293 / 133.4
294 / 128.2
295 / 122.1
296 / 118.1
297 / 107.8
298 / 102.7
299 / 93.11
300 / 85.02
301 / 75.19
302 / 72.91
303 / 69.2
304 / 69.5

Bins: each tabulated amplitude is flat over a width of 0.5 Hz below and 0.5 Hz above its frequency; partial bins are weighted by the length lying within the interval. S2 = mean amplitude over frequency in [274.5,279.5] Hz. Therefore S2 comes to 92.4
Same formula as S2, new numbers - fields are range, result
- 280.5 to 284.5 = 83.9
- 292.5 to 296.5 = 125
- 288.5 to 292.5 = 130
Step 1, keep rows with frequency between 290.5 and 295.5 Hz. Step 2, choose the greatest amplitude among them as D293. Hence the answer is 137.5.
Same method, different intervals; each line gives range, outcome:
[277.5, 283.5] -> 84.06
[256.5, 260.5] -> 182.6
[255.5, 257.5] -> 175.3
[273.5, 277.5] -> 122.1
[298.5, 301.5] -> 93.11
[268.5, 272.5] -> 154.2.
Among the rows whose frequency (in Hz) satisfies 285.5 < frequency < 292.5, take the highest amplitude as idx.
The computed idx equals 137.5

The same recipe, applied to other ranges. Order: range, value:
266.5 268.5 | 153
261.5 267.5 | 169.9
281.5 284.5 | 91.18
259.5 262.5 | 173.2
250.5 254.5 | 196.1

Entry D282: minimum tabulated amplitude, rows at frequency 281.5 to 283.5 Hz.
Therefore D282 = 81.12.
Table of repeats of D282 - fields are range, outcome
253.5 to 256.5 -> 175.3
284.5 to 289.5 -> 99.61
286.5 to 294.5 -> 113.4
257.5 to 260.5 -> 173.2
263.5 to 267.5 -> 152.5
